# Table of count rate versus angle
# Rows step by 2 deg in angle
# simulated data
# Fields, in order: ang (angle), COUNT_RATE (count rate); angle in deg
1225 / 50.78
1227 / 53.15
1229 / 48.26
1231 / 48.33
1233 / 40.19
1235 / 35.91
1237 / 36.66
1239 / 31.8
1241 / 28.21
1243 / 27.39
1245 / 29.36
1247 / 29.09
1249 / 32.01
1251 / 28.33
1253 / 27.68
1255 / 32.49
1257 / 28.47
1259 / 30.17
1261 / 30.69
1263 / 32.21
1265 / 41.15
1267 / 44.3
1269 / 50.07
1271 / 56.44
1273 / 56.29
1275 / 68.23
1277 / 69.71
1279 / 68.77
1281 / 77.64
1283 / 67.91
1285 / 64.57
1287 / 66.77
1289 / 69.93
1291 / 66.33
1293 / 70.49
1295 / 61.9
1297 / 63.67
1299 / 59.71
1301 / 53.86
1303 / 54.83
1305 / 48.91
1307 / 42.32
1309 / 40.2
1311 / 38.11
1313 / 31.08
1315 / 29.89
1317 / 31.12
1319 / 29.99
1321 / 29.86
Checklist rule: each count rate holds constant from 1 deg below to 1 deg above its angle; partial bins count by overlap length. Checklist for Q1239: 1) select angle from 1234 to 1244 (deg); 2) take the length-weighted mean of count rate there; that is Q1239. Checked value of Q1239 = 32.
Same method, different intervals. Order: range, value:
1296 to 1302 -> 59.1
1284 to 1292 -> 66.9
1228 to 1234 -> 45.6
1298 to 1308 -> 51.9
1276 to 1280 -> 69.2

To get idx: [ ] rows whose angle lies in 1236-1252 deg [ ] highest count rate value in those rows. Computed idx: 36.66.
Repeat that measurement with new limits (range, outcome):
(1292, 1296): 70.49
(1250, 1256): 32.49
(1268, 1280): 69.71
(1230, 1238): 48.33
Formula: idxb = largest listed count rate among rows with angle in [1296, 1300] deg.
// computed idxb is 63.67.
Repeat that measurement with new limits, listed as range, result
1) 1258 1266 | 41.15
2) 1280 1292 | 77.64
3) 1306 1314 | 42.32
